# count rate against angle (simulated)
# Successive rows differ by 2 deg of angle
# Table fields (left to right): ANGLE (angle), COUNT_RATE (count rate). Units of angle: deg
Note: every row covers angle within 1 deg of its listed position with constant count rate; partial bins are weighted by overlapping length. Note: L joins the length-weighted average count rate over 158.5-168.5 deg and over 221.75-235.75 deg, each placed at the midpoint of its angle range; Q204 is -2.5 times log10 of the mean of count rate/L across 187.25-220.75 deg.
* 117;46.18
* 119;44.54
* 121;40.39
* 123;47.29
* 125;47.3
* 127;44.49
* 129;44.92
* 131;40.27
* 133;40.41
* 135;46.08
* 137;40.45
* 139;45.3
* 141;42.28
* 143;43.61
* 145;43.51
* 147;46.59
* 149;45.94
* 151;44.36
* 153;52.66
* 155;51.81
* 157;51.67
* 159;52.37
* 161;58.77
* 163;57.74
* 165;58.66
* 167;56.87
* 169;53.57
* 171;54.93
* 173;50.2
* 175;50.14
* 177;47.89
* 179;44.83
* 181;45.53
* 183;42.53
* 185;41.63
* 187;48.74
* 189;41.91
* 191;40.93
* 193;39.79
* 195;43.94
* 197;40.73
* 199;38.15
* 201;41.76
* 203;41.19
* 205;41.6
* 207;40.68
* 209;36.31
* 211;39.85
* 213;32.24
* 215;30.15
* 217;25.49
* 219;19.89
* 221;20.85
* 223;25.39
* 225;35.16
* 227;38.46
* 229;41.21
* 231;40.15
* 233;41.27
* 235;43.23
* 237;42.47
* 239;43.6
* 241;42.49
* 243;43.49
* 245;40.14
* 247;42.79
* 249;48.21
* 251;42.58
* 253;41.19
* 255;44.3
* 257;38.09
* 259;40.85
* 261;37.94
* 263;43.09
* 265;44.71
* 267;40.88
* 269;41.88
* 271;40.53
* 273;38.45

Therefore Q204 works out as 0.214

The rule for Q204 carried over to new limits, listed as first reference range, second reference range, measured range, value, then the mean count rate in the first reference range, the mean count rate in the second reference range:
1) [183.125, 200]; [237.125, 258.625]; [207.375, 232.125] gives 0.29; 42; 42.6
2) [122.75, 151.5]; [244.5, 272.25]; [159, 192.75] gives -0.14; 44.1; 41.9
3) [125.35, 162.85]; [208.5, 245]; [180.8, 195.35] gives -0.05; 46.7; 35.8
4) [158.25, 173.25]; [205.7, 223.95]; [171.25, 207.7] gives -0.02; 55.7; 30.3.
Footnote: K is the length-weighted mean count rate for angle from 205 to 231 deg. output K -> 32.8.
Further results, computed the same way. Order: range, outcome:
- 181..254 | 39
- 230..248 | 42.2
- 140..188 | 49.5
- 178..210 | 41.9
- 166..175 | 53.5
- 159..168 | 57.4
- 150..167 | 53.7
